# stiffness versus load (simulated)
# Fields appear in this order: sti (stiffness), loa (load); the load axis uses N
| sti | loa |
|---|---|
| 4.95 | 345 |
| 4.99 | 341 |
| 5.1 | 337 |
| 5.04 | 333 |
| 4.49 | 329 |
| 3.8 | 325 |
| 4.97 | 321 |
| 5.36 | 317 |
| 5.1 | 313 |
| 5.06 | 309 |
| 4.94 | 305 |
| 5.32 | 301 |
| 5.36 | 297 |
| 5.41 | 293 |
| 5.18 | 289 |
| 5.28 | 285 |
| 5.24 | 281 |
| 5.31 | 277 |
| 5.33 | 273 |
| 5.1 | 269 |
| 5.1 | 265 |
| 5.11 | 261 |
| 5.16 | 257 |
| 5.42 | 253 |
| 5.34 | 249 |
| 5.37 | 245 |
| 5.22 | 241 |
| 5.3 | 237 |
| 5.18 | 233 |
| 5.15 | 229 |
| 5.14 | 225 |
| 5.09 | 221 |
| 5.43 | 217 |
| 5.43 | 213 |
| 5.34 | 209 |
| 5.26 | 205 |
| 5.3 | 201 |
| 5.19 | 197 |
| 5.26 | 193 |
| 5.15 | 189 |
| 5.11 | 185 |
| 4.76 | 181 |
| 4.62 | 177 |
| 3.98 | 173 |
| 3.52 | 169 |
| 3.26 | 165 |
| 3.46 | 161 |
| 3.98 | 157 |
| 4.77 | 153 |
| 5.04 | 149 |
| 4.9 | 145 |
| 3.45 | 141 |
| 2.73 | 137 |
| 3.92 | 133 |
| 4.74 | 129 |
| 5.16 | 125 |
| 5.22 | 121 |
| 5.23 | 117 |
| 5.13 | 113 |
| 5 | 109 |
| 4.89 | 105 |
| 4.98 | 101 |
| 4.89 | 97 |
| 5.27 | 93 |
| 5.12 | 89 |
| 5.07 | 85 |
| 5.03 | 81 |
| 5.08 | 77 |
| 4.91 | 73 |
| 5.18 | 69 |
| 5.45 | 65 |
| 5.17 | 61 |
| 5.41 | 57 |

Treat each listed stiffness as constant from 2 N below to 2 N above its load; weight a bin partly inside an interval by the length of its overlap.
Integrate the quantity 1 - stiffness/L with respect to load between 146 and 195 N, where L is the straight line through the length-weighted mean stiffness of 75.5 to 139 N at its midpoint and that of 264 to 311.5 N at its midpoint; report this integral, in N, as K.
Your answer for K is 5.5 N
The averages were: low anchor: 4.84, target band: 4.42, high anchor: 5.22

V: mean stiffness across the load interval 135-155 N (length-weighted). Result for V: 4.18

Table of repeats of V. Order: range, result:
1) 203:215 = 5.34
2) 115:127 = 5.2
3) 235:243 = 5.26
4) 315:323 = 5.17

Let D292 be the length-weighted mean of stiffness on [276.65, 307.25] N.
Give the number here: 5.25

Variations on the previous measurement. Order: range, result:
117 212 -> 4.55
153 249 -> 4.86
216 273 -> 5.22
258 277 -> 5.18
